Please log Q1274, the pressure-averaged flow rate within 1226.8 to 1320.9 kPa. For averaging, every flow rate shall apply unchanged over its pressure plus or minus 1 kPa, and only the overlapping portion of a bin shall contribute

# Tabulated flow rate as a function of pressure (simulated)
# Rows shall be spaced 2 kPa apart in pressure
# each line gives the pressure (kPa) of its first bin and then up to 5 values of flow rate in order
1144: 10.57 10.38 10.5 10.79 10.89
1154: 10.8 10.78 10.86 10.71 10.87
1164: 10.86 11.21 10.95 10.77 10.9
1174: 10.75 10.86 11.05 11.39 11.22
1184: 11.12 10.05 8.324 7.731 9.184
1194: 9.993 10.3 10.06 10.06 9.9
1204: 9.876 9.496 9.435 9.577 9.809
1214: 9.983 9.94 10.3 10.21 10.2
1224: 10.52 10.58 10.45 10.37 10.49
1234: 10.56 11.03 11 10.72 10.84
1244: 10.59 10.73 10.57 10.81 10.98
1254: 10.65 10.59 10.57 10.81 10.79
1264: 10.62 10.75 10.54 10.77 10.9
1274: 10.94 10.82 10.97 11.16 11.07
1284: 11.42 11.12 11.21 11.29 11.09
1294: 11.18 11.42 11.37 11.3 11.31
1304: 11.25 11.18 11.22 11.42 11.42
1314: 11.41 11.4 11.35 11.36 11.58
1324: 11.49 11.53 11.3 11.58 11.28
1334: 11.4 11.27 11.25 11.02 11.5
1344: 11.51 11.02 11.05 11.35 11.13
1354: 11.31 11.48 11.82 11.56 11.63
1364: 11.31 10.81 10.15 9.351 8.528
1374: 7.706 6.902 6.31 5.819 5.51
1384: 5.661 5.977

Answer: 11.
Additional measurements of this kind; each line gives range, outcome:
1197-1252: 10.3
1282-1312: 11.3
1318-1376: 10.9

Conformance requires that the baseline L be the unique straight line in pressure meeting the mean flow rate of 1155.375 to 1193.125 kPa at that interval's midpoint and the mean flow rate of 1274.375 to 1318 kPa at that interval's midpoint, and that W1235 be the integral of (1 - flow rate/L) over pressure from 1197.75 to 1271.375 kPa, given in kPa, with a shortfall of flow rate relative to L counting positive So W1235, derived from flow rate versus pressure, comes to 3.1 kPa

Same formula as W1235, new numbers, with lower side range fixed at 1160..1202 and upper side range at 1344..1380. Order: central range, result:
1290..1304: -1.5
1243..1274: -1.4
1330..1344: -1.6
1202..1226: 0.8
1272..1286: -1.1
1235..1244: -0.5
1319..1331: -1.5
